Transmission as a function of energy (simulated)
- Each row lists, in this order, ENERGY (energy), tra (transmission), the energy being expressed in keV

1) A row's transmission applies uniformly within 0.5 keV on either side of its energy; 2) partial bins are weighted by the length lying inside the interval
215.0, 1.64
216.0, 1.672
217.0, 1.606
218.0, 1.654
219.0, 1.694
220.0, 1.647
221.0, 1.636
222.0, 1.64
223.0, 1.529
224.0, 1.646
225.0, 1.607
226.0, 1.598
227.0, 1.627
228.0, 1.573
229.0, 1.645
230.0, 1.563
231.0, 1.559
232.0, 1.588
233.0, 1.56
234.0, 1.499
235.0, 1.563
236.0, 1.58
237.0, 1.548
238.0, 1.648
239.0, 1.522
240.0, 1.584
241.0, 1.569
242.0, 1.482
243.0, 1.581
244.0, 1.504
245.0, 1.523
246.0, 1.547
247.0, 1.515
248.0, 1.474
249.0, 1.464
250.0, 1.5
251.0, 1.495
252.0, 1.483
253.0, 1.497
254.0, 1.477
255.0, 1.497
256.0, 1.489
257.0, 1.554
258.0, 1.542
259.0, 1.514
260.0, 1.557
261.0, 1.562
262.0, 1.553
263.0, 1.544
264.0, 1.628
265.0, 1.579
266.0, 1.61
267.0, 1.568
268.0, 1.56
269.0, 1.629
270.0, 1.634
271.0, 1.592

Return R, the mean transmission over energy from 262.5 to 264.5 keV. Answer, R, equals 1.59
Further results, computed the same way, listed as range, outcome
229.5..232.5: 1.57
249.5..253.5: 1.49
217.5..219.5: 1.67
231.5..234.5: 1.55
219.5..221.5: 1.64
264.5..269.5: 1.59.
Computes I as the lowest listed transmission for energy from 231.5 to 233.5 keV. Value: 1.56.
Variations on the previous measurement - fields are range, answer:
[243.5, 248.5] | 1.474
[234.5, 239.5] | 1.522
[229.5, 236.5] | 1.499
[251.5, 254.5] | 1.477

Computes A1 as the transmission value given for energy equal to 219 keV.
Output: 1.694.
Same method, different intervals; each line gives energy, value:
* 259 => 1.514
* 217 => 1.606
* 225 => 1.607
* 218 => 1.654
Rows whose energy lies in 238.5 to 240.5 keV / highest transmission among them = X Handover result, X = 1.584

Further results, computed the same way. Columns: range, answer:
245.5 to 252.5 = 1.547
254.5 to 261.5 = 1.562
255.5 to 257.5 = 1.554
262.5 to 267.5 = 1.628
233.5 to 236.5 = 1.58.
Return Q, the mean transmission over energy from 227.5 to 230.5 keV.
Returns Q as 1.59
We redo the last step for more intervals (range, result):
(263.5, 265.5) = 1.6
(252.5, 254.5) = 1.49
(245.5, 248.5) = 1.51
